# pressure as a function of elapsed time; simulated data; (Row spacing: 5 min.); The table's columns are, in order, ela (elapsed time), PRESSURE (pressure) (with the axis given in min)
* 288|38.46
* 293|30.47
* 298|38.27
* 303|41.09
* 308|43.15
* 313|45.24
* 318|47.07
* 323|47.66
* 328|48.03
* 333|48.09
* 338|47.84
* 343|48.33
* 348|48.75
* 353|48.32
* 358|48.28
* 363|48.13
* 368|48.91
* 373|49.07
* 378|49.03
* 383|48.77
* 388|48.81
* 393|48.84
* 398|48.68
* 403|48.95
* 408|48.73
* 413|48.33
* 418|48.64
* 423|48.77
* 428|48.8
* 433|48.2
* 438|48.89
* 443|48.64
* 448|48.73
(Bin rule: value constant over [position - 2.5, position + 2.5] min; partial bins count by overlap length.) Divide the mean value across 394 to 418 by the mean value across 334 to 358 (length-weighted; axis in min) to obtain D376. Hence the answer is 1.01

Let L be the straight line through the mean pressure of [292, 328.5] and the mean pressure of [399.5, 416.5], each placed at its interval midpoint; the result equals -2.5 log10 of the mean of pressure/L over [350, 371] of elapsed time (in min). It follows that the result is -0.060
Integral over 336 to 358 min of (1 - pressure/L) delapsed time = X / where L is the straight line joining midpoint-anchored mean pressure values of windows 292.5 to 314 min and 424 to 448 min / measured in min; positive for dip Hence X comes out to -2.8 min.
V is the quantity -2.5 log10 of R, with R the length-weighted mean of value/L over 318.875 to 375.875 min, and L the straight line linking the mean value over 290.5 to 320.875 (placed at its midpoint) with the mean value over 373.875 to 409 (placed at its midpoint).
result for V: -0.082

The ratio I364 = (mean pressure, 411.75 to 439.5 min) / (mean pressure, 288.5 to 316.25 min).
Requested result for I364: 1.2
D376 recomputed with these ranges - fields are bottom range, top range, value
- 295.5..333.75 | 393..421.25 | 1.09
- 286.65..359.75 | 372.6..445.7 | 1.09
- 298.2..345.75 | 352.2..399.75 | 1.06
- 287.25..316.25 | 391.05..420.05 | 1.23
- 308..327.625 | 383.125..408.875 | 1.05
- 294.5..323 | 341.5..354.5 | 1.13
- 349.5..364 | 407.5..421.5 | 1.01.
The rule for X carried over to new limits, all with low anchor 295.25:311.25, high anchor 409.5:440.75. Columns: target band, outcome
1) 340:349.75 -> -1.1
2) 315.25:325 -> -1.2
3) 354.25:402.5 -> -3.3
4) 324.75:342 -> -2.1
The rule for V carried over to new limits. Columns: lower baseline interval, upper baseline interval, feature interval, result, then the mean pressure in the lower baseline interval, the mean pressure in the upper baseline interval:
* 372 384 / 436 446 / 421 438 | 0.00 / 49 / 48.8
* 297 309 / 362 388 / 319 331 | -0.11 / 40.9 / 48.8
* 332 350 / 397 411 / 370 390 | -0.01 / 48.3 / 48.8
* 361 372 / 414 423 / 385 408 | 0.00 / 48.6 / 48.6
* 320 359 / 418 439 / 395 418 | 0.00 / 48.1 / 48.6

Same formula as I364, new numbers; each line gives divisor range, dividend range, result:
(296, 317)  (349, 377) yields 1.15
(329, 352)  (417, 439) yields 1.01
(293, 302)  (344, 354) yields 1.33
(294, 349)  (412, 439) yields 1.07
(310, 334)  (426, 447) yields 1.03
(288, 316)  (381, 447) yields 1.23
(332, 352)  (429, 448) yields 1.01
